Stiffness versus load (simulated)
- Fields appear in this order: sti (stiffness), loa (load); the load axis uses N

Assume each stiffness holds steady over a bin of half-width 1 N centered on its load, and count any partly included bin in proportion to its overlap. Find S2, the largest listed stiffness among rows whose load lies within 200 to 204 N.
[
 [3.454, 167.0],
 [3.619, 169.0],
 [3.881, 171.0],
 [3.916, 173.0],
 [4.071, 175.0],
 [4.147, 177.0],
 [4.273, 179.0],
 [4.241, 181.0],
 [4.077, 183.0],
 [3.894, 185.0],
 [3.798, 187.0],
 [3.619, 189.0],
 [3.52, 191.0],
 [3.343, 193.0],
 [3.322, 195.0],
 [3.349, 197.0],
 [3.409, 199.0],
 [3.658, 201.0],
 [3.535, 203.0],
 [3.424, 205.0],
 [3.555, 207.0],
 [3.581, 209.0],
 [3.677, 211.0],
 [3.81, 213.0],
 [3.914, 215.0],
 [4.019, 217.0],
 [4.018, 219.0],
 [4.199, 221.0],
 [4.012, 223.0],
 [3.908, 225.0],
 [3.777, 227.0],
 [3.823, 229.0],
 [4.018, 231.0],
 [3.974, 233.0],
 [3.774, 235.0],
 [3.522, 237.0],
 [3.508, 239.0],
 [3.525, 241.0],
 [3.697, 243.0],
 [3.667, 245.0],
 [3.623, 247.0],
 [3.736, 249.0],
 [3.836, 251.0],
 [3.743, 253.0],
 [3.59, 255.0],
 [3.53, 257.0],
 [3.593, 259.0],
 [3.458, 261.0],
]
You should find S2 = 3.658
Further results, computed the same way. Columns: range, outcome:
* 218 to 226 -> 4.199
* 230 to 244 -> 4.018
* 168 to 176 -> 4.071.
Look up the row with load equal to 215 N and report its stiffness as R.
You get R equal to 3.914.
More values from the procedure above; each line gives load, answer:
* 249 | 3.736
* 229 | 3.823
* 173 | 3.916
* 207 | 3.555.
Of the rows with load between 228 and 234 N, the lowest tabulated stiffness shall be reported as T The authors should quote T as 3.823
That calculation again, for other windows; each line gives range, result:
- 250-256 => 3.59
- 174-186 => 3.894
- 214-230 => 3.777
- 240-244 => 3.525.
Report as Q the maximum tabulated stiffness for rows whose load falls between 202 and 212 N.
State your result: 3.677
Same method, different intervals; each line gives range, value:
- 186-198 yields 3.798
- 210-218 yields 4.019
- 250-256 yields 3.836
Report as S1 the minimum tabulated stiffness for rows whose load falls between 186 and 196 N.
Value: 3.322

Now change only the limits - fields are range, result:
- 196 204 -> 3.349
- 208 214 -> 3.581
